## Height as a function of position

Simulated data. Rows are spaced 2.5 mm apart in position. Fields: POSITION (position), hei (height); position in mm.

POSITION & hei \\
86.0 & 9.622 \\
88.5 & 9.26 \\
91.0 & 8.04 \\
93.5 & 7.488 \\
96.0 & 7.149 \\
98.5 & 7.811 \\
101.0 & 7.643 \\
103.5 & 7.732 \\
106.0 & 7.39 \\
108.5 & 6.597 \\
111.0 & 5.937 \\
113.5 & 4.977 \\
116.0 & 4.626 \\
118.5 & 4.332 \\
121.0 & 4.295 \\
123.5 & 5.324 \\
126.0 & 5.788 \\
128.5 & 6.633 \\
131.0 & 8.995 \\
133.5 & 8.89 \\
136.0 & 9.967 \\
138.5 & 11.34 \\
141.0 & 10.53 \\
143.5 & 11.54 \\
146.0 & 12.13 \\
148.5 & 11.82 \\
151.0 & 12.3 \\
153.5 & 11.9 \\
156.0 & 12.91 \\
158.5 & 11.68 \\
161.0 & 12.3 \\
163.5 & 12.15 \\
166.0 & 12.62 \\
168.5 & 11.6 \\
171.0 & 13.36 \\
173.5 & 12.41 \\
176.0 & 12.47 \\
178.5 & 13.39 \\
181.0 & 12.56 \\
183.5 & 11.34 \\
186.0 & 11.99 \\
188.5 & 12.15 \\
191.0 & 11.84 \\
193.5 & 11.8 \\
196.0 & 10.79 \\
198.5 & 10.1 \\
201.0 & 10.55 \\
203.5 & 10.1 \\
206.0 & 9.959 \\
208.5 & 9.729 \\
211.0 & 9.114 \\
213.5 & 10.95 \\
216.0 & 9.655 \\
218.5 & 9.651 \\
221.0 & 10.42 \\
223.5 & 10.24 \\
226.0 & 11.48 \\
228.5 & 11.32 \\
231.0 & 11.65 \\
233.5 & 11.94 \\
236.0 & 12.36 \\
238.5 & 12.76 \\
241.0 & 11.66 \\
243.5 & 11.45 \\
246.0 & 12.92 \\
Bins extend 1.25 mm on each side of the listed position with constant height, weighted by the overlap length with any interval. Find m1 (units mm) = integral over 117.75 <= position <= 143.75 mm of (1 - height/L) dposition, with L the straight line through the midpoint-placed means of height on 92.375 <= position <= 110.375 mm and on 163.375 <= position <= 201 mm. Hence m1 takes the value 3.6 mm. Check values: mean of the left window 7.35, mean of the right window 12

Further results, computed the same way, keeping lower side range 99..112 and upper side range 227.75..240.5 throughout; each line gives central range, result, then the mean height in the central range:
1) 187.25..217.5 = 0.6 mm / 10.6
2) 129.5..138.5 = -1.4 mm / 9.5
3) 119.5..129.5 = 3.1 mm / 5.45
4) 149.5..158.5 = -3.3 mm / 12.3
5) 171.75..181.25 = -2.8 mm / 12.8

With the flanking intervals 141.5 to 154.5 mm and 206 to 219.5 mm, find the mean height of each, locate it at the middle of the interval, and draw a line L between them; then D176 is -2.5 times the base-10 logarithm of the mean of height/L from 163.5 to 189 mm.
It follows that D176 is -0.13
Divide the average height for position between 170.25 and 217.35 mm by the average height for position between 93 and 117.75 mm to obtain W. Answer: 1.7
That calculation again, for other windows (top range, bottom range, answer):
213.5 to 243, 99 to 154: 1.37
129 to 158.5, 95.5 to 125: 1.80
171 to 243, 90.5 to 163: 1.31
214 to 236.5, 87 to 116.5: 1.53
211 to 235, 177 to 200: 0.91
